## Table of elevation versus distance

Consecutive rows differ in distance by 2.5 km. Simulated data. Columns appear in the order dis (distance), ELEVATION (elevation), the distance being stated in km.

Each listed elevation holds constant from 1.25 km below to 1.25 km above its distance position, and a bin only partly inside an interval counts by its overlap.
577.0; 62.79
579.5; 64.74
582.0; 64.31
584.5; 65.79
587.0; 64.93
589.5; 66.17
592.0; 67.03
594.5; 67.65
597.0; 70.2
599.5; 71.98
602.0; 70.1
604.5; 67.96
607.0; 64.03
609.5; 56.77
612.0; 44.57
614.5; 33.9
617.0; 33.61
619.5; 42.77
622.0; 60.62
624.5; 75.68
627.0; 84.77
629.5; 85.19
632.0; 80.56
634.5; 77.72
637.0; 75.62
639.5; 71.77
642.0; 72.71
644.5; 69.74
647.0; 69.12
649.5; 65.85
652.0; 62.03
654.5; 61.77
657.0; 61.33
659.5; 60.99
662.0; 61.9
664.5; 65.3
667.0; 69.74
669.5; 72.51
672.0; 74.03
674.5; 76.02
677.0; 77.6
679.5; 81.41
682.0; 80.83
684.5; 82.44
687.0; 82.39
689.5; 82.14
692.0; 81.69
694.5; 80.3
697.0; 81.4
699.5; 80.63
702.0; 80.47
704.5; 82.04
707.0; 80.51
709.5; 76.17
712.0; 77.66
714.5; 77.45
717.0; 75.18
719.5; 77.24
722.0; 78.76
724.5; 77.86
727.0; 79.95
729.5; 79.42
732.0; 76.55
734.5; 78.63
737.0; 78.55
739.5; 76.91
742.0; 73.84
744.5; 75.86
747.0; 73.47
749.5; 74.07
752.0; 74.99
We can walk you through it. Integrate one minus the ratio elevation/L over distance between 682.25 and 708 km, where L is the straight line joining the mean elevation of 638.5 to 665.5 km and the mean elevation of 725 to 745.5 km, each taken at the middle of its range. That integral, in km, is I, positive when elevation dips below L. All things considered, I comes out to -3.5 km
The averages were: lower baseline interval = 65.6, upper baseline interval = 77.5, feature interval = 81.4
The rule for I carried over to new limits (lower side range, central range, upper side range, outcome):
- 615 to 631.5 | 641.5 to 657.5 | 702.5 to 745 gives 0.2 km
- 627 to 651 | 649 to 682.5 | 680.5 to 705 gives 3.8 km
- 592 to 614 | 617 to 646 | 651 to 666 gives -3.7 km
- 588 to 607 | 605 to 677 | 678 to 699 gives 8.8 km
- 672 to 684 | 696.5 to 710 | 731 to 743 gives -0.4 km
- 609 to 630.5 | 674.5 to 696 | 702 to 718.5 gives -2.5 km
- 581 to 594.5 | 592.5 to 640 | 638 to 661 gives 0.8 km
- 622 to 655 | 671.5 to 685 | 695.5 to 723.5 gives -0.4 km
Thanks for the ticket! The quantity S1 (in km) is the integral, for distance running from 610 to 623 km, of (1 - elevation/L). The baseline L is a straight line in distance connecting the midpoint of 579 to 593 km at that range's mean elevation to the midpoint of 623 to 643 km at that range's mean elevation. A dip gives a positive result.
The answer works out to 5.3 km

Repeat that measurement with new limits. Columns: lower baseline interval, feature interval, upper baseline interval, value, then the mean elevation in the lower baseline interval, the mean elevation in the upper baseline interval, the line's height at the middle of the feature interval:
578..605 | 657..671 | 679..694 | 2.2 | 67.3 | 81.8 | 78.3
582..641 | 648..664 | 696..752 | 1.7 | 65.2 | 77.8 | 70.2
